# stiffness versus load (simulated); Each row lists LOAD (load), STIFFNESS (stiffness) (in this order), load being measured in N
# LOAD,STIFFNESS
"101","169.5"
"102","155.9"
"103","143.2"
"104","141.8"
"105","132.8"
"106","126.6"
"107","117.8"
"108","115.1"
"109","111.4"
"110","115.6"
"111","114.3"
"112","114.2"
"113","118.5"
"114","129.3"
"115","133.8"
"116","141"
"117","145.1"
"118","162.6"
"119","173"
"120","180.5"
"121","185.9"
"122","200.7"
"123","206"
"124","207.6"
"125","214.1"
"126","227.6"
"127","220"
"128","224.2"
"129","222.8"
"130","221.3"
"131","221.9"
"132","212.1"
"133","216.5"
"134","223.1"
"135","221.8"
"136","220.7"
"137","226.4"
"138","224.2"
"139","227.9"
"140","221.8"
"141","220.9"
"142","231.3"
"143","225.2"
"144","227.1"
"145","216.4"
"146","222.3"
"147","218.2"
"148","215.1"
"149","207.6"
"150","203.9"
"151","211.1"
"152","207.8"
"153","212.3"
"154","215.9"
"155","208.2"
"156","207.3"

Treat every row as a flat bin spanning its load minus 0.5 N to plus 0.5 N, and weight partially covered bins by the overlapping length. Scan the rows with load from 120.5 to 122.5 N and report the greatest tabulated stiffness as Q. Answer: 200.7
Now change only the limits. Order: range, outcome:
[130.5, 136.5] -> 223.1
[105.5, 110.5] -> 126.6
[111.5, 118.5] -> 162.6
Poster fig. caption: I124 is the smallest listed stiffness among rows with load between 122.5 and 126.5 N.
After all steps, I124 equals 206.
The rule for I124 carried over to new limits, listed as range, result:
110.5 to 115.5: 114.2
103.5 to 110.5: 111.4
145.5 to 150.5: 203.9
